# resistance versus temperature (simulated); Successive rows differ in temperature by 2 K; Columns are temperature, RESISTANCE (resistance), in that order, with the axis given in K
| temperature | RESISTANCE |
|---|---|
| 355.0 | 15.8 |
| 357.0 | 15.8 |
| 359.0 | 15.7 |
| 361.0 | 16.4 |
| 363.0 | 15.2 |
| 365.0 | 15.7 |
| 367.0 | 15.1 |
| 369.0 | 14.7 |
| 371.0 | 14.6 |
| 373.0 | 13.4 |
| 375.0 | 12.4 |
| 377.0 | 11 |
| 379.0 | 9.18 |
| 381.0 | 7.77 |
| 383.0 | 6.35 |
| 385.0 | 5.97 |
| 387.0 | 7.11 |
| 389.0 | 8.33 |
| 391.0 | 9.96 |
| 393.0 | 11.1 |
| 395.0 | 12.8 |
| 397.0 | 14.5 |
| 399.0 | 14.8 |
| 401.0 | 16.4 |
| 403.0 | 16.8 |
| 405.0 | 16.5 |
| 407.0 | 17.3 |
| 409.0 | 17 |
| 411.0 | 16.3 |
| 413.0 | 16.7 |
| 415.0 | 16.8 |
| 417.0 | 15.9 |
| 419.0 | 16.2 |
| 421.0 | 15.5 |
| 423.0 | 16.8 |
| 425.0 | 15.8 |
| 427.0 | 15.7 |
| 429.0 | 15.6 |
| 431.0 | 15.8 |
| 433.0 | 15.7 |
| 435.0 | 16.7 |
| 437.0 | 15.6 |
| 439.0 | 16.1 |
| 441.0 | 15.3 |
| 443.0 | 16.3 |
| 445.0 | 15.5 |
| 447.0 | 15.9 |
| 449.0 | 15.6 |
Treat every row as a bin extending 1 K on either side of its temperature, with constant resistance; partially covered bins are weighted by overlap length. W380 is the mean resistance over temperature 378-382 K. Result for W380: 8.47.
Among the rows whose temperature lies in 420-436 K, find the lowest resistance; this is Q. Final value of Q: 15.5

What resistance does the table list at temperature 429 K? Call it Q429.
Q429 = 15.6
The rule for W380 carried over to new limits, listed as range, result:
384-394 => 8.49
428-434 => 15.7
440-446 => 15.7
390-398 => 12.1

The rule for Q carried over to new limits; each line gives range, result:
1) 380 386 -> 5.97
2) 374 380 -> 9.18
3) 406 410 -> 17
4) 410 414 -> 16.3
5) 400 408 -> 16.4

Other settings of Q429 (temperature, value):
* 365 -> 15.7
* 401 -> 16.4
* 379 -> 9.18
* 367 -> 15.1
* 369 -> 14.7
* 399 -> 14.8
